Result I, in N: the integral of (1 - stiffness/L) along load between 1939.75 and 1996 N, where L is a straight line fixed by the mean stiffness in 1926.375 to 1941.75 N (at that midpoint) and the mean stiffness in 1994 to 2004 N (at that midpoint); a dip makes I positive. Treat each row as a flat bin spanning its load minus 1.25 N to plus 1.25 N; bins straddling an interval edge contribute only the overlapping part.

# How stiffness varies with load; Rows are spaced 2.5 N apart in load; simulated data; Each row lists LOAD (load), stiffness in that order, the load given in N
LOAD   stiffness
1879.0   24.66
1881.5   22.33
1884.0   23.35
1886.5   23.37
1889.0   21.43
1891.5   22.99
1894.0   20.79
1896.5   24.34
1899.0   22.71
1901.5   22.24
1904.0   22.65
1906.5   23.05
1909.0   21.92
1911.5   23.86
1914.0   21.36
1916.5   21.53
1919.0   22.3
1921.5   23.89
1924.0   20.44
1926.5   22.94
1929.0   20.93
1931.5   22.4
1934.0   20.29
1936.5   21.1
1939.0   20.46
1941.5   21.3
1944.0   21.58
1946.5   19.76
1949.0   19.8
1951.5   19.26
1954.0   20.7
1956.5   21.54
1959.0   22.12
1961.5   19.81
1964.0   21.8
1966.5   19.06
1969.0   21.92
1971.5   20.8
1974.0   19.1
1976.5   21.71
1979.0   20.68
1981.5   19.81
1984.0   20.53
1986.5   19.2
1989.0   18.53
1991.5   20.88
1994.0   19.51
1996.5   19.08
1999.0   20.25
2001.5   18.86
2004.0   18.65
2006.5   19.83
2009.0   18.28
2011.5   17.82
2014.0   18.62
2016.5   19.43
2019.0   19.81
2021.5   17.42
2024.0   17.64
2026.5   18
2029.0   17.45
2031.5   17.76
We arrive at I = -0.5 N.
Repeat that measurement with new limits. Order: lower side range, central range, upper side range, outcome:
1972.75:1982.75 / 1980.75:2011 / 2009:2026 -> 0.1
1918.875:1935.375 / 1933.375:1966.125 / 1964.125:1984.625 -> 0.8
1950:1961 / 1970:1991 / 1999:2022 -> -0.2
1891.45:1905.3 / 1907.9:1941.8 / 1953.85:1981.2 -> 0.2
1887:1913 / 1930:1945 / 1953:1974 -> 0.3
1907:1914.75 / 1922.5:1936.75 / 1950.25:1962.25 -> 0.2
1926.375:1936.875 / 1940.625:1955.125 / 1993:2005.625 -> 0.4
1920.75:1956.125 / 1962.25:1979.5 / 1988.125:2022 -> -0.5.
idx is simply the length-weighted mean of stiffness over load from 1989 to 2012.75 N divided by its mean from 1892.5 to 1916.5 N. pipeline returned 0.85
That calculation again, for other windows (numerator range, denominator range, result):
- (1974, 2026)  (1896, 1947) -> 0.88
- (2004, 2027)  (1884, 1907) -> 0.82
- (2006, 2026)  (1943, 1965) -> 0.90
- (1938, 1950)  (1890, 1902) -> 0.91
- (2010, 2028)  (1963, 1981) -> 0.89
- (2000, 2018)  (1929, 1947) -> 0.89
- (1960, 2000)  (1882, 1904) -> 0.89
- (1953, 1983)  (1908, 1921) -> 0.93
